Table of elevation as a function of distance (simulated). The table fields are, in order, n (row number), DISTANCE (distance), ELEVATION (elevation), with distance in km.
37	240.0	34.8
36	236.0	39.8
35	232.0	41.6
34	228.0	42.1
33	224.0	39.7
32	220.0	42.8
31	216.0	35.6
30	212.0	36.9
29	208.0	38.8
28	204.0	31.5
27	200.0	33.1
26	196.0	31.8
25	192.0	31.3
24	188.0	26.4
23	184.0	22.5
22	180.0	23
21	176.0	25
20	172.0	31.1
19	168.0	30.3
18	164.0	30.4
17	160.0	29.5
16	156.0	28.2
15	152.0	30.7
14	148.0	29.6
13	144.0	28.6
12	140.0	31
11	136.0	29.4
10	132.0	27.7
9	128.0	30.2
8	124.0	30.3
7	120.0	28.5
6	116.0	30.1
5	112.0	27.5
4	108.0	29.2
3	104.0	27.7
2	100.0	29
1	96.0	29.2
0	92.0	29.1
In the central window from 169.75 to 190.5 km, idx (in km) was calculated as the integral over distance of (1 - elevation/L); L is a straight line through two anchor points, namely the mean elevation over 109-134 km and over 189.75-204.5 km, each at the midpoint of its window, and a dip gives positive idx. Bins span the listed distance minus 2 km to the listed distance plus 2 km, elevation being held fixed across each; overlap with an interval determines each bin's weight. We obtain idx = 3.6 km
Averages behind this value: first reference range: 29.1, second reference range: 31.9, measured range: 25.8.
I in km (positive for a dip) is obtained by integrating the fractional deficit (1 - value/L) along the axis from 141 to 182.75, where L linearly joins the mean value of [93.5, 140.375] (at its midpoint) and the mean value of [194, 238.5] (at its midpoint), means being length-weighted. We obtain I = 5.4 km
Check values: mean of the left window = 29.1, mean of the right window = 37.6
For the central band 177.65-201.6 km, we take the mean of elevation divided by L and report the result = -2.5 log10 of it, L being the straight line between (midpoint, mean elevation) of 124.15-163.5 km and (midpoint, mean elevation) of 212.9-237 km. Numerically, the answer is 0.27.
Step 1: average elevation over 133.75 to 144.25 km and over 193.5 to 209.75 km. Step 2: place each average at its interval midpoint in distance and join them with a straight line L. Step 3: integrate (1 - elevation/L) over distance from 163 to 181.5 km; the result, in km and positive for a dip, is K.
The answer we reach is 2.2 km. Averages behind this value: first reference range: 29.8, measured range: 28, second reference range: 33.6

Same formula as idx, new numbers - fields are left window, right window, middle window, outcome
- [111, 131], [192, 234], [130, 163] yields 2.2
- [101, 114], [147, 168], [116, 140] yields -0.5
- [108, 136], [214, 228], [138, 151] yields 0.7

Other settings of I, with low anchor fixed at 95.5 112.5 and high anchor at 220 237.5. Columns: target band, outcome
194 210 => 1.92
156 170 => 1.89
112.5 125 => 0.29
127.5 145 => 1.33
